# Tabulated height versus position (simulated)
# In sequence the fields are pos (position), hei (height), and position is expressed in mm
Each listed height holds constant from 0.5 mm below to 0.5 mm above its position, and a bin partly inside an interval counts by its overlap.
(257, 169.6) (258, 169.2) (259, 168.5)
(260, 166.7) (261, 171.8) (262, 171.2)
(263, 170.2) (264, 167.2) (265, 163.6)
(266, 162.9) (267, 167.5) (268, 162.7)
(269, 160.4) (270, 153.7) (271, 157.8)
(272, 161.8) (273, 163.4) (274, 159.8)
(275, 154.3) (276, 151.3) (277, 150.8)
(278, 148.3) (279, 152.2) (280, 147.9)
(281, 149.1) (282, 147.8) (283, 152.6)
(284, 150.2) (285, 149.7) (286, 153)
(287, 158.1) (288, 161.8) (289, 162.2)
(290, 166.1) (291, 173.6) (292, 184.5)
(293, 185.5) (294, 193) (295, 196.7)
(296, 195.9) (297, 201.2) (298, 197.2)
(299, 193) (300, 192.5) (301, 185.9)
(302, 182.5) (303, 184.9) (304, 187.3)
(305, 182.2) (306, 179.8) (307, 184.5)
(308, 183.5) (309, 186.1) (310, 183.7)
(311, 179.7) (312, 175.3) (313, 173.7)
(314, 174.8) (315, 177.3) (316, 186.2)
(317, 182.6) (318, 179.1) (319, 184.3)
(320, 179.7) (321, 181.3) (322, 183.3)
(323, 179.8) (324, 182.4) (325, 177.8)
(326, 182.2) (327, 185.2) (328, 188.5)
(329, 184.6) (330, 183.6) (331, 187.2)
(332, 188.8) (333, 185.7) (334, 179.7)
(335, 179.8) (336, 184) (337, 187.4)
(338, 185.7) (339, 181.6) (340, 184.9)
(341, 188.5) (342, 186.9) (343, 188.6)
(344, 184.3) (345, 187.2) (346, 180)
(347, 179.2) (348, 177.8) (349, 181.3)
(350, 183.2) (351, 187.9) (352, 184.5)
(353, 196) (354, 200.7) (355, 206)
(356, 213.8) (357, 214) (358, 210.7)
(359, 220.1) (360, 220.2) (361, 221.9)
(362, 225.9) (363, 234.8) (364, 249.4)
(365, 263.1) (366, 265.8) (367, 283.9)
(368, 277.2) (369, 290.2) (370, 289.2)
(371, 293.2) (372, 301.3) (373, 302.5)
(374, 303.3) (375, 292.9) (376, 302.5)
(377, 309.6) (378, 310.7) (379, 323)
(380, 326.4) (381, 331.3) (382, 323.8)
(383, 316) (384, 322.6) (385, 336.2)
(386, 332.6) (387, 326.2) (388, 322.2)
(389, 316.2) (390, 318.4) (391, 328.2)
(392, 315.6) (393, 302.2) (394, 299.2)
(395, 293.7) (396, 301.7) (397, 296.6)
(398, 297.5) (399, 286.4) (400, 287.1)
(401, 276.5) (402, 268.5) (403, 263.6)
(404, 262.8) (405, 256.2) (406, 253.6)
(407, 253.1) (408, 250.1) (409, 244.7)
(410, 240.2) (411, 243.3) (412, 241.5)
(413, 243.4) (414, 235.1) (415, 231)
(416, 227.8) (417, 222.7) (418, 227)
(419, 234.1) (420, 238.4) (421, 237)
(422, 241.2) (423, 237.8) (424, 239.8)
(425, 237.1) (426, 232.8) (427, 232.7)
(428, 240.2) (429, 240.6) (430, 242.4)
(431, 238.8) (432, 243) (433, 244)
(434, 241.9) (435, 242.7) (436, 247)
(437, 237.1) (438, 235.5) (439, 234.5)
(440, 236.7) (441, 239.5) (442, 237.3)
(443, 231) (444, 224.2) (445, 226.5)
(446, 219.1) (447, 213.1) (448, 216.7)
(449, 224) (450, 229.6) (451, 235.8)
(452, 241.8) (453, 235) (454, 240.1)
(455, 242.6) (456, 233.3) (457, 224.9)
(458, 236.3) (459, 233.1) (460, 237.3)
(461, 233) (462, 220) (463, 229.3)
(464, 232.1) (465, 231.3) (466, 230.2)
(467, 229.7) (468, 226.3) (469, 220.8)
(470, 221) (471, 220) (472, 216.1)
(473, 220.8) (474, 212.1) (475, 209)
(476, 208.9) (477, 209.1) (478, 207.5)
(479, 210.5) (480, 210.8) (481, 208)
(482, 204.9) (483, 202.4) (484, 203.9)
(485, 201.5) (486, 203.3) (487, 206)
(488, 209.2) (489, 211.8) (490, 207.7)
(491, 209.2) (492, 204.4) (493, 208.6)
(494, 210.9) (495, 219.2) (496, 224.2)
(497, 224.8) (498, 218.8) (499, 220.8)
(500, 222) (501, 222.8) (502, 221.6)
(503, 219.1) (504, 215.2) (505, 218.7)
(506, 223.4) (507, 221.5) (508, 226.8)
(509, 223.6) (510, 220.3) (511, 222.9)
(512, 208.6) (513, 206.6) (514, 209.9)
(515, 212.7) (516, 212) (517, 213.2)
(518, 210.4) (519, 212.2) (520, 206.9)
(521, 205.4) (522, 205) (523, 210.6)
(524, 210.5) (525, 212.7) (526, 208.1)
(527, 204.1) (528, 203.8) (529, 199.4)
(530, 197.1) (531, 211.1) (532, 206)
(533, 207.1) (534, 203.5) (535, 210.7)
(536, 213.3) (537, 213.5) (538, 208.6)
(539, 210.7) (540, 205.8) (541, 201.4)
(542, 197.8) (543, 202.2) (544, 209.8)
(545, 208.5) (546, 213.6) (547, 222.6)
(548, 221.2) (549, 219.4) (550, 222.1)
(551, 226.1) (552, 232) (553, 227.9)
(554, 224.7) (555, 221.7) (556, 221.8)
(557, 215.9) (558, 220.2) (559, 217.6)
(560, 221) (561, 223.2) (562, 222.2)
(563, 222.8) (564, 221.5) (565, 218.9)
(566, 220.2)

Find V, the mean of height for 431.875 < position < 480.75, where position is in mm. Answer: 228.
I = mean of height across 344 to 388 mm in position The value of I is 258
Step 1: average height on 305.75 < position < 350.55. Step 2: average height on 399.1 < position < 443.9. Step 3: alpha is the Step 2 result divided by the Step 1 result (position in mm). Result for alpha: 1.3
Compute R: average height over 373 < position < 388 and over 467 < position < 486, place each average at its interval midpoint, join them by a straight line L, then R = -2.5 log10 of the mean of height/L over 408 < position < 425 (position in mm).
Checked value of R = 0.17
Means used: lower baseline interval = 318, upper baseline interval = 212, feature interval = 237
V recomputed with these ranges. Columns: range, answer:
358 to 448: 265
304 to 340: 182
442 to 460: 230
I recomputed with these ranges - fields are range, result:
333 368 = 204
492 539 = 213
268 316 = 171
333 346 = 185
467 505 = 214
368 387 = 311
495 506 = 221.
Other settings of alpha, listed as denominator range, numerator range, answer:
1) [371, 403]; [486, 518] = 0.70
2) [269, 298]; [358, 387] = 1.75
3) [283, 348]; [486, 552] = 1.17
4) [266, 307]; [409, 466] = 1.39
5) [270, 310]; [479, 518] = 1.25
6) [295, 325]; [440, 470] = 1.25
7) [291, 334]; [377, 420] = 1.53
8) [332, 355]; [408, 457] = 1.27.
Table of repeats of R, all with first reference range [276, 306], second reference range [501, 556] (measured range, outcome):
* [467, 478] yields -0.07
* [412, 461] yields -0.19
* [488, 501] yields -0.04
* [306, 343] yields -0.03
